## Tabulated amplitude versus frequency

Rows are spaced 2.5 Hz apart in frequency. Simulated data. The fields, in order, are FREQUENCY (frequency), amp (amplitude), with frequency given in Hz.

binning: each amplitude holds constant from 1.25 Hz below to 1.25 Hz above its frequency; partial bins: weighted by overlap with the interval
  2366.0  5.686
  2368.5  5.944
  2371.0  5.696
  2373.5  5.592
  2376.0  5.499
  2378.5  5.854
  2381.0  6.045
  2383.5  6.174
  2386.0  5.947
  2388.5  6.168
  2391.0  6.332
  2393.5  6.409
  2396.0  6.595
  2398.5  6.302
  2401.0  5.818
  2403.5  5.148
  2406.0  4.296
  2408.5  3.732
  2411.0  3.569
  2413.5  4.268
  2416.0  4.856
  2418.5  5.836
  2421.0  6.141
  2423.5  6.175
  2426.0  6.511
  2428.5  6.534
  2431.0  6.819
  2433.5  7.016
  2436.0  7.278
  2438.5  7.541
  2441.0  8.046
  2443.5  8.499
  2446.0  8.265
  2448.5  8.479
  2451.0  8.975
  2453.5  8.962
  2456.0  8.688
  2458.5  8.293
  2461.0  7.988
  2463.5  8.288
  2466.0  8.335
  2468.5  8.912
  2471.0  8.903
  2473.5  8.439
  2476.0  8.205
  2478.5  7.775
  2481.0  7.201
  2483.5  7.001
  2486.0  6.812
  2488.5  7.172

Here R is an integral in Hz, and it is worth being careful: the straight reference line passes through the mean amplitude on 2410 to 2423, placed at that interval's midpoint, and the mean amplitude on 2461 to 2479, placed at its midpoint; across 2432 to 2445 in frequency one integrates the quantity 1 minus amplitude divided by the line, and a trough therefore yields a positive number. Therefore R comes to -2.52 Hz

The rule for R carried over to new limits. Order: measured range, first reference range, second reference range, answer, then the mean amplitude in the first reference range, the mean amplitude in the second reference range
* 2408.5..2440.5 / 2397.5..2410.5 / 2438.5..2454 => 3.4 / 4.95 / 8.44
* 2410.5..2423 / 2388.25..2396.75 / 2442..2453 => 3.9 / 6.39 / 8.57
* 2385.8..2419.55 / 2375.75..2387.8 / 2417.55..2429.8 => 4.1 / 5.95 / 6.25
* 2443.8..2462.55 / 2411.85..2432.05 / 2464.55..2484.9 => -3.6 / 5.84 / 8.09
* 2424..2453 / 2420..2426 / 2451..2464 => -1.4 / 6.23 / 8.5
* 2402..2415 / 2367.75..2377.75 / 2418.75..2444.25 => 4.5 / 5.68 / 6.98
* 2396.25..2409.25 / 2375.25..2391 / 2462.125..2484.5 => 2.4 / 5.99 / 8.13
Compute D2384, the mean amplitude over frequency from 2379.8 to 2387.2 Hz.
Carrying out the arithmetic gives 6.06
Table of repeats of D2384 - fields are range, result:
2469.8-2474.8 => 8.66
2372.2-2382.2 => 5.75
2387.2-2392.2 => 6.25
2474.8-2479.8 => 7.98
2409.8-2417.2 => 4.23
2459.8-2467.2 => 8.2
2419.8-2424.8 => 6.16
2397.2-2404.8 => 5.75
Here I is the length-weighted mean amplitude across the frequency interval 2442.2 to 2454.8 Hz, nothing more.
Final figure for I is 8.63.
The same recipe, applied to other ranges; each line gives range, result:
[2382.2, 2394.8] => 6.21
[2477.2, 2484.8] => 7.33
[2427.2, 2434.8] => 6.79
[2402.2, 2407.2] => 4.74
